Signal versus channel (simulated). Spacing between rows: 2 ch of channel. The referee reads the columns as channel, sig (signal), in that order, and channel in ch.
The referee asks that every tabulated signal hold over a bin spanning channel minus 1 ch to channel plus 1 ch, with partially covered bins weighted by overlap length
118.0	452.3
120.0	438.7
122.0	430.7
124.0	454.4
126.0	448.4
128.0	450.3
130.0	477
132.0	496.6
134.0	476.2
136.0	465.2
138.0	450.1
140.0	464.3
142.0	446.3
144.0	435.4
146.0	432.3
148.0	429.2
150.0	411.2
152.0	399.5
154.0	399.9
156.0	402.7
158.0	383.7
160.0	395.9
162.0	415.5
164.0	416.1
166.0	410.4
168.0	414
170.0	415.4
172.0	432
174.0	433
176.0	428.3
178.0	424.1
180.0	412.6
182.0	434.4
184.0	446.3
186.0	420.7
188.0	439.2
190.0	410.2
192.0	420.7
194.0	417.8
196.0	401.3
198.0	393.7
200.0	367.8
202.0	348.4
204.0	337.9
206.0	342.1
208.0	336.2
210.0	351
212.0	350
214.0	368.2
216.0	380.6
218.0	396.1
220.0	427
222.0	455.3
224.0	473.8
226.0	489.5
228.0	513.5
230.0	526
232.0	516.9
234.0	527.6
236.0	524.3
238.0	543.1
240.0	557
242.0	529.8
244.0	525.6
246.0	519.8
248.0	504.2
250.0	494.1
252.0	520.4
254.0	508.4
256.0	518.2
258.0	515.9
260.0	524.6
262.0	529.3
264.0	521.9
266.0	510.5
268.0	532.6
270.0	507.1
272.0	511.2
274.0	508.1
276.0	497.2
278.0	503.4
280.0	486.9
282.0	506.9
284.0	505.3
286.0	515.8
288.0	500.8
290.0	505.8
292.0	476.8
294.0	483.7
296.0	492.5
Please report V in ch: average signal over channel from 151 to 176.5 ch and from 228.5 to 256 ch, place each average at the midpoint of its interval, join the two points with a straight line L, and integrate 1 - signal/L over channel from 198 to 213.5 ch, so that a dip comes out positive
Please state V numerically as 3.9 ch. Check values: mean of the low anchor 411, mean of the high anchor 523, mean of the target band 351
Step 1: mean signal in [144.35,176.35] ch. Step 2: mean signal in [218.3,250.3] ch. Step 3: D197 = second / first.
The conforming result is 1.2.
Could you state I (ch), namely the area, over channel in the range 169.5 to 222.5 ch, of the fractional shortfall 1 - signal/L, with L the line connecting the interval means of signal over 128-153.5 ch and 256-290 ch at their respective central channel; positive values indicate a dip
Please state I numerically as 8.4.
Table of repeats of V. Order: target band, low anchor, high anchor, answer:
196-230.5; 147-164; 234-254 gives 5.9 ch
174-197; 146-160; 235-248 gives 1.4 ch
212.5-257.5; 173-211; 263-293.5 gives -3.8 ch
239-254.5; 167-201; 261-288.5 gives -1.2 ch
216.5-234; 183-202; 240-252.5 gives 0.1 ch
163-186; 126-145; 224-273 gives 2.7 ch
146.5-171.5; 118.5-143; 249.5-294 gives 3.2 ch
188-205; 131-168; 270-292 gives 2.4 ch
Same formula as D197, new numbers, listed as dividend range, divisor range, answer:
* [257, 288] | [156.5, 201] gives 1.23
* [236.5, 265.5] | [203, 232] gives 1.26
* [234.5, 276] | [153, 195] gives 1.24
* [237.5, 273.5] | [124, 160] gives 1.19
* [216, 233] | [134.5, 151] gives 1.06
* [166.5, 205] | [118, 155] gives 0.92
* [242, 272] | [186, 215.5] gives 1.36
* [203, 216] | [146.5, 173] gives 0.85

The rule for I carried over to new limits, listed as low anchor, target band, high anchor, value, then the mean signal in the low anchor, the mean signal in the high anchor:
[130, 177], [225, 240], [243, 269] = -0.8 ch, 429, 517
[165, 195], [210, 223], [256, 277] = 2.0 ch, 424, 516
